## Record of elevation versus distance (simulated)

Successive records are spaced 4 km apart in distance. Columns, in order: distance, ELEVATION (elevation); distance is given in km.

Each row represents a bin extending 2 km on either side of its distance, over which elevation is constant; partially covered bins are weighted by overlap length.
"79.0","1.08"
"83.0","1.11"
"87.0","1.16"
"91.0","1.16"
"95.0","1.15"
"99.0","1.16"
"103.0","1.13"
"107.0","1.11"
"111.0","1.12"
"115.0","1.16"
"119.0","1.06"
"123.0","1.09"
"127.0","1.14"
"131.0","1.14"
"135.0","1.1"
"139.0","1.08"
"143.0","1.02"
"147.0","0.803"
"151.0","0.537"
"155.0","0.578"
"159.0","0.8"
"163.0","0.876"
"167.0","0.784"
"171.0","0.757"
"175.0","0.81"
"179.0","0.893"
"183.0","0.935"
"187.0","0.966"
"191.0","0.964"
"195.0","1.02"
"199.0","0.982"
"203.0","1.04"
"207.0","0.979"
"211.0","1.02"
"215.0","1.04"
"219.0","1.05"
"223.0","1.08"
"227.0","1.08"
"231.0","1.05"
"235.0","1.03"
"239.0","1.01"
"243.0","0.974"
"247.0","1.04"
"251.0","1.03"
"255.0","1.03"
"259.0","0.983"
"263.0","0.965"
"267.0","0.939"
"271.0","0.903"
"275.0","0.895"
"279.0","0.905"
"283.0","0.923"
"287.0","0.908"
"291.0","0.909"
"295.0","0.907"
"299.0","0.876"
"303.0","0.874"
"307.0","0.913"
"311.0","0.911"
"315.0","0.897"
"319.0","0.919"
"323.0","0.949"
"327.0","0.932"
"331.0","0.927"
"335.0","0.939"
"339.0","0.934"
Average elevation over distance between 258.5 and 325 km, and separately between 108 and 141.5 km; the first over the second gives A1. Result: 0.8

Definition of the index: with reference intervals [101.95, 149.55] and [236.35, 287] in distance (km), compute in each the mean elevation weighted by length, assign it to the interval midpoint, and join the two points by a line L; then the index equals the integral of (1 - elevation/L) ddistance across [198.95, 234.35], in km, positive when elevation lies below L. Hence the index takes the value -1.4 km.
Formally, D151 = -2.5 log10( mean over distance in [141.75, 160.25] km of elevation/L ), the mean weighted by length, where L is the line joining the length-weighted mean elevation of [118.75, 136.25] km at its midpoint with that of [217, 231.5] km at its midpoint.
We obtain 0.44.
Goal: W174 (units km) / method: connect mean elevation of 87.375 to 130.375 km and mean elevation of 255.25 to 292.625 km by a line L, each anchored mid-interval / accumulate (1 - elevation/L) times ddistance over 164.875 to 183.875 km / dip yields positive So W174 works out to 4.0 km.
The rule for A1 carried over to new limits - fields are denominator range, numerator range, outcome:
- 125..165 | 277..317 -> 0.99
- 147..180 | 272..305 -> 1.19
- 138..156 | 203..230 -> 1.30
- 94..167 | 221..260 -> 1.04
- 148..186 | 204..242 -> 1.33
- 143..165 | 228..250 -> 1.37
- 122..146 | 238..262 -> 0.93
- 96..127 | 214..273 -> 0.90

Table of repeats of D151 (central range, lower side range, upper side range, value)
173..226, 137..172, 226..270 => -0.093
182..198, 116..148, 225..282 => 0.058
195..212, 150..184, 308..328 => -0.233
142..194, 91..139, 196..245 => 0.287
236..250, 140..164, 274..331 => -0.179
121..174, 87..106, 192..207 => 0.201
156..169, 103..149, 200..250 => 0.304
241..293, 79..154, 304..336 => 0.005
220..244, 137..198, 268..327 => -0.179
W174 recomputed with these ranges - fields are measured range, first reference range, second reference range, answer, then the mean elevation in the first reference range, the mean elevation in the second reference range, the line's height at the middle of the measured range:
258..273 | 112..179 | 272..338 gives -0.50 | 0.923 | 0.912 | 0.915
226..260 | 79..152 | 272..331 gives -2.24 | 1.08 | 0.909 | 0.961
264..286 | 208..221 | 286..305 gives 0.33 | 1.03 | 0.894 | 0.929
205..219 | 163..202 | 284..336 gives -1.74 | 0.903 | 0.912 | 0.905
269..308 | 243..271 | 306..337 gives 2.29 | 0.989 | 0.924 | 0.957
